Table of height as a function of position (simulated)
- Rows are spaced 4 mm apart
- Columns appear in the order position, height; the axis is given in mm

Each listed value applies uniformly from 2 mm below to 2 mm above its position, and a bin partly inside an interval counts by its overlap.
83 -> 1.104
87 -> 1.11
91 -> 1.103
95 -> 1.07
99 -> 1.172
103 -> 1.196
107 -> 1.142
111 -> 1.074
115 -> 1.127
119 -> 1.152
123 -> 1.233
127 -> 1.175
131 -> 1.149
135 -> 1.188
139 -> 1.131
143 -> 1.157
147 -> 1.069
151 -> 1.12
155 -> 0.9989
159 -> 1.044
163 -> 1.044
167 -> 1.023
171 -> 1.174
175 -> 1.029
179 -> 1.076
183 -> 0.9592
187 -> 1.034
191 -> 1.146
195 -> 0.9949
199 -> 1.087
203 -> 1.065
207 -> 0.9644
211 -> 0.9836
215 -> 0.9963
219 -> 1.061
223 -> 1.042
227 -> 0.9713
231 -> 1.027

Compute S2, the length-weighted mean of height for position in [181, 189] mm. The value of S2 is 0.997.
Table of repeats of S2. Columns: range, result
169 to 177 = 1.1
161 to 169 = 1.03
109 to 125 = 1.15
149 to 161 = 1.05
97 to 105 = 1.18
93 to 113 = 1.13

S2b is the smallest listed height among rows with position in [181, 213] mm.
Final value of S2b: 0.9592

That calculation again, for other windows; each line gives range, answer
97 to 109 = 1.142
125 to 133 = 1.149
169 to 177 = 1.029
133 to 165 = 0.9989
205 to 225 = 0.9644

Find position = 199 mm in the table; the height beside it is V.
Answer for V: 1.087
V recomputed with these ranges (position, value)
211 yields 0.9836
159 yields 1.044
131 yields 1.149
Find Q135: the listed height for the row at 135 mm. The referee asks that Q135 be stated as 1.188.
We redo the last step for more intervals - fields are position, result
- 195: 0.9949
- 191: 1.146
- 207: 0.9644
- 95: 1.07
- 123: 1.233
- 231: 1.027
